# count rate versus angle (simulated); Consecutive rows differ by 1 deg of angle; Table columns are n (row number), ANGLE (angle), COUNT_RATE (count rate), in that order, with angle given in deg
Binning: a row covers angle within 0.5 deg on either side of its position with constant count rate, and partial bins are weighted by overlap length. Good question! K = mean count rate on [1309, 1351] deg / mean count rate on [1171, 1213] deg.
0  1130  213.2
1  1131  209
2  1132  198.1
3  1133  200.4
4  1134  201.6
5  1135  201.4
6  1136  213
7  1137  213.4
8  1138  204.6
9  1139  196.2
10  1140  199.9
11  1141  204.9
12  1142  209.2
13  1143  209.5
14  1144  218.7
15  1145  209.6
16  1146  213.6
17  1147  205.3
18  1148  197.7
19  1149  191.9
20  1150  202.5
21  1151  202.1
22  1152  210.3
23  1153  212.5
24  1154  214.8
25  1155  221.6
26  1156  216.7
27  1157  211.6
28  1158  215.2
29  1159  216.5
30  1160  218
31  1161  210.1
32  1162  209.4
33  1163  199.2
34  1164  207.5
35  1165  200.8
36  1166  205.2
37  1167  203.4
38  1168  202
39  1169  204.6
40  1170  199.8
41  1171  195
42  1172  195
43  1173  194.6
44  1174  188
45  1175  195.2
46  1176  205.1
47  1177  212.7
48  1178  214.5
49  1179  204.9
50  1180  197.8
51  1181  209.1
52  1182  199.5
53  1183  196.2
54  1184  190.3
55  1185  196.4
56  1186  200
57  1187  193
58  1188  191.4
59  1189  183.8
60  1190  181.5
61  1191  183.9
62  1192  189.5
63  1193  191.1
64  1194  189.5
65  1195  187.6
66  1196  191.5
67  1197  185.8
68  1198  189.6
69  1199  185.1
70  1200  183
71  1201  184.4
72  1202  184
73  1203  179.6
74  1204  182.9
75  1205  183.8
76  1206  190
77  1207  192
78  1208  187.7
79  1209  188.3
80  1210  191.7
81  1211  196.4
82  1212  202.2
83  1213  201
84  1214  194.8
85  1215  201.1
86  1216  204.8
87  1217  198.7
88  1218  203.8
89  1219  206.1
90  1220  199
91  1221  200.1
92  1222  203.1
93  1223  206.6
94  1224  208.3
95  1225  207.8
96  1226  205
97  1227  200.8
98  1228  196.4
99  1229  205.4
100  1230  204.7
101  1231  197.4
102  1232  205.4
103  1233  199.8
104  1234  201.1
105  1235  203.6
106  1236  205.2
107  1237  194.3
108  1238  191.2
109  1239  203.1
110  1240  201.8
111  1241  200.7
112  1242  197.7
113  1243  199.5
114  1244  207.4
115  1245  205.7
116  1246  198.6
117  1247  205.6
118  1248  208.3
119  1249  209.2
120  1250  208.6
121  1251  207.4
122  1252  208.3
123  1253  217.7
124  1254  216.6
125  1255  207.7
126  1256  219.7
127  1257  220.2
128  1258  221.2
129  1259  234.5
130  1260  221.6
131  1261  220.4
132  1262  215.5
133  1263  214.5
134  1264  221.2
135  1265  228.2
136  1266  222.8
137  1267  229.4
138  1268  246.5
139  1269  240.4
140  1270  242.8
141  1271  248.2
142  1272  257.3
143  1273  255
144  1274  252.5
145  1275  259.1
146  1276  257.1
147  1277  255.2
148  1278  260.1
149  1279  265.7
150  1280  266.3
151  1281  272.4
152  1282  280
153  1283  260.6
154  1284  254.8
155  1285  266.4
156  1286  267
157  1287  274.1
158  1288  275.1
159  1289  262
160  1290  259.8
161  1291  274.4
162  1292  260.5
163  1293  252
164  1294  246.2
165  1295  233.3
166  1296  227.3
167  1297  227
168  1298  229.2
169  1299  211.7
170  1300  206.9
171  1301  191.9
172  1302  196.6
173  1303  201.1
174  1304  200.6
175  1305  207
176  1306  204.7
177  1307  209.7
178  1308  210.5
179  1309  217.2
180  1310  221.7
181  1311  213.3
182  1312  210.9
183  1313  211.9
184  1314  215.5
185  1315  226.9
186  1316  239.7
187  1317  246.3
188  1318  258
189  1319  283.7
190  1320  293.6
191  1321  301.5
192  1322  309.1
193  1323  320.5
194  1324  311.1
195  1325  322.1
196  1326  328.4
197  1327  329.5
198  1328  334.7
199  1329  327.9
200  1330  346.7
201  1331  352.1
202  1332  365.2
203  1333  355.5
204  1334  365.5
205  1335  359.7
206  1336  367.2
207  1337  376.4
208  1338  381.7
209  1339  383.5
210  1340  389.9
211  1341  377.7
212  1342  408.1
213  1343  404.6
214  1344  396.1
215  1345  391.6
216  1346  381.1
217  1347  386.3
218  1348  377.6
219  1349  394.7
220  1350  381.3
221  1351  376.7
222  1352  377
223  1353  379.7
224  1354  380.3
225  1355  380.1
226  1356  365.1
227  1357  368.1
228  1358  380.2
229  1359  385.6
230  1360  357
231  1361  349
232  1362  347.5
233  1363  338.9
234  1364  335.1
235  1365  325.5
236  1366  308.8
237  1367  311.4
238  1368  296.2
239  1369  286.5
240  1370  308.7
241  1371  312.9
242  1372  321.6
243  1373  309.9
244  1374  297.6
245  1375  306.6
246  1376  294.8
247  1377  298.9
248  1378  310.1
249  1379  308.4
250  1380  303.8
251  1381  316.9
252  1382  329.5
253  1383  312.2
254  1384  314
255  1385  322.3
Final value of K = 1.70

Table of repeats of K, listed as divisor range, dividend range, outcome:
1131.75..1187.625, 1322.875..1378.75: 1.71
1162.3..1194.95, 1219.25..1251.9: 1.03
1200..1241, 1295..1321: 1.13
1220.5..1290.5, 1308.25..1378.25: 1.46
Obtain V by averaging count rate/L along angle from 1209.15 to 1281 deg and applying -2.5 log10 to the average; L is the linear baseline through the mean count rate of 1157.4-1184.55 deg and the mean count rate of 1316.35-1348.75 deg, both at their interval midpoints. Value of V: 0.242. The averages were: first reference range 203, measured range 216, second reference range 348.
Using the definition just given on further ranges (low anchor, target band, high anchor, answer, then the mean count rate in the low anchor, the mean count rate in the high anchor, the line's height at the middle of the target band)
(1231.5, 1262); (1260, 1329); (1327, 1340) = 0.160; 208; 360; 292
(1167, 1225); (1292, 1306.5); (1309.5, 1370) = 0.327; 195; 335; 295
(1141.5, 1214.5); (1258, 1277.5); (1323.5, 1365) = 0.213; 199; 366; 289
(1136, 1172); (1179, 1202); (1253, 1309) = 0.132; 207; 237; 216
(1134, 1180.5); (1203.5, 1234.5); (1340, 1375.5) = 0.256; 206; 355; 252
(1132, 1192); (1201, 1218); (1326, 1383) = 0.237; 203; 350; 239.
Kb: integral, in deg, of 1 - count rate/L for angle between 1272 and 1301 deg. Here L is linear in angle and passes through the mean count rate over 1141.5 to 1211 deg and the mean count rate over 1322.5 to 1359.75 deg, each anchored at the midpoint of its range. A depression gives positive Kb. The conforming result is 5.4 deg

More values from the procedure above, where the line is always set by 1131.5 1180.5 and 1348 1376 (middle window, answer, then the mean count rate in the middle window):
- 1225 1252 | 6.02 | 203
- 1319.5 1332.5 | -0.28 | 326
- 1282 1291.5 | 0.85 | 267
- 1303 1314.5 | 3.63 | 211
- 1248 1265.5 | 3.60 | 217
